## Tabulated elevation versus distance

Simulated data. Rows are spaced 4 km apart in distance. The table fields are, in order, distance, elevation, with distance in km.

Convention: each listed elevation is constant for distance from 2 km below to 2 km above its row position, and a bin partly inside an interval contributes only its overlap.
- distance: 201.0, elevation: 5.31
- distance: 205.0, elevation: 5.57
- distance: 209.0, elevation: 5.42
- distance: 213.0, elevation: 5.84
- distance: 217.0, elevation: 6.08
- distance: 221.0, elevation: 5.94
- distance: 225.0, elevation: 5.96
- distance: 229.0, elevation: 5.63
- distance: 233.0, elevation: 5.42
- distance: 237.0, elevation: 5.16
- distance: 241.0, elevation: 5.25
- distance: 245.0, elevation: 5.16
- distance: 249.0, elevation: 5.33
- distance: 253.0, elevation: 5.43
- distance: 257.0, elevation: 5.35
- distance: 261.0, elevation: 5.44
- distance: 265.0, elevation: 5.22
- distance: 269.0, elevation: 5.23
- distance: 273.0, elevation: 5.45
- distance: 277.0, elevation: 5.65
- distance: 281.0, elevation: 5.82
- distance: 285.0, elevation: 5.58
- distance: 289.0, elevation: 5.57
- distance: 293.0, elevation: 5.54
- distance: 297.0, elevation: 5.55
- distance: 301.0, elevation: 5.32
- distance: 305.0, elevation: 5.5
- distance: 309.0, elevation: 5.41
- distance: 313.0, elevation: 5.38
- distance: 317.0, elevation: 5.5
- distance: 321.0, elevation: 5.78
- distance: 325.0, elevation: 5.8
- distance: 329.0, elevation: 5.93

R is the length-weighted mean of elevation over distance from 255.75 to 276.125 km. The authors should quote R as 5.35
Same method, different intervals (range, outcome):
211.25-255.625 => 5.56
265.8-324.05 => 5.52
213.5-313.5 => 5.5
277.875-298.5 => 5.62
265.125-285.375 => 5.51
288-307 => 5.49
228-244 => 5.34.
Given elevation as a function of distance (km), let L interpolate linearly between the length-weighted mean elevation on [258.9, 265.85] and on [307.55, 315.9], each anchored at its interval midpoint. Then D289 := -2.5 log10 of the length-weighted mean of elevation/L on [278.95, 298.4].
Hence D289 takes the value -0.046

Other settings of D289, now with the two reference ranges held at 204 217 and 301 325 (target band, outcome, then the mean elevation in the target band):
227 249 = 0.063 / 5.32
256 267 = 0.053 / 5.34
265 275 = 0.055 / 5.32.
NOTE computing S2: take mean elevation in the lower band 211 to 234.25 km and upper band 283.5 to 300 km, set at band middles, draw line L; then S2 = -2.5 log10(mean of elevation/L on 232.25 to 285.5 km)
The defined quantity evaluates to 0.06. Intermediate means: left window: 5.82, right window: 5.54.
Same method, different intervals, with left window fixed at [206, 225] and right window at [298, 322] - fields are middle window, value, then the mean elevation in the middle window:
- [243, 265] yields 0.07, 5.33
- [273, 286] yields -0.01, 5.66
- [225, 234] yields 0.03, 5.63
